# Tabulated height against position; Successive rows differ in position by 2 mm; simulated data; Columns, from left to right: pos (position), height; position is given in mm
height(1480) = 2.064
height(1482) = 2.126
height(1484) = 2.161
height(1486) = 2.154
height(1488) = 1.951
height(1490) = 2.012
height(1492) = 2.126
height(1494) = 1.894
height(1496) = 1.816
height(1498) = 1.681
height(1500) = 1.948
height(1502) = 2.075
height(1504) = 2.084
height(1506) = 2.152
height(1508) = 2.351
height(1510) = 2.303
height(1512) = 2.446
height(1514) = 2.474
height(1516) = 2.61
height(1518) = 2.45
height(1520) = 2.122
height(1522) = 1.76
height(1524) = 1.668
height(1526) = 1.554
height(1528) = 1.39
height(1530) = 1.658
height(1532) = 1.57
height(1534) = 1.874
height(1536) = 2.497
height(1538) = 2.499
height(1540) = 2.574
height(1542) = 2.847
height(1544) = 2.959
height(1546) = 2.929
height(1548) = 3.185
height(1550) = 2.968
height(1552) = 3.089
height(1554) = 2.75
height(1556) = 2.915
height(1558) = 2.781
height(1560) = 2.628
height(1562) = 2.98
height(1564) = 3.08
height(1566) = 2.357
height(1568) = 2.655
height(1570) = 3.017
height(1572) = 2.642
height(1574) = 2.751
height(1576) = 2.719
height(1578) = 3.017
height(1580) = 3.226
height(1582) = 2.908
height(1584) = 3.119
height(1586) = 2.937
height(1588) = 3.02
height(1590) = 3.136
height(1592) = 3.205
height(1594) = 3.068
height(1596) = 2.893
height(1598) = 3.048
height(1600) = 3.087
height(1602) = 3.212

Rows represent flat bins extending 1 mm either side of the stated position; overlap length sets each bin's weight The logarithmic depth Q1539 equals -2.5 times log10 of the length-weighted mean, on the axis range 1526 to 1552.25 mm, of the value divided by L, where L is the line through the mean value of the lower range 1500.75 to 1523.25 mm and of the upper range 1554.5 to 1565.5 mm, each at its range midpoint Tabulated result 0.08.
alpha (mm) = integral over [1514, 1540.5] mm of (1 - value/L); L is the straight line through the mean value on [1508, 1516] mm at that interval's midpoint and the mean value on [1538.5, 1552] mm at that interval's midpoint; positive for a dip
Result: 6.19 mm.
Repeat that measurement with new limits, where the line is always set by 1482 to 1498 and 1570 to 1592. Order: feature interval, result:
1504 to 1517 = -0.85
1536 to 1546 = -0.69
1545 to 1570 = -1.44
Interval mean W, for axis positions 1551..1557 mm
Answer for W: 2.92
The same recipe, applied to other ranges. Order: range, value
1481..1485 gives 2.14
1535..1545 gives 2.68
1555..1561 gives 2.77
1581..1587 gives 2.99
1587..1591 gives 3.08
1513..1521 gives 2.41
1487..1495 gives 2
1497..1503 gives 1.9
